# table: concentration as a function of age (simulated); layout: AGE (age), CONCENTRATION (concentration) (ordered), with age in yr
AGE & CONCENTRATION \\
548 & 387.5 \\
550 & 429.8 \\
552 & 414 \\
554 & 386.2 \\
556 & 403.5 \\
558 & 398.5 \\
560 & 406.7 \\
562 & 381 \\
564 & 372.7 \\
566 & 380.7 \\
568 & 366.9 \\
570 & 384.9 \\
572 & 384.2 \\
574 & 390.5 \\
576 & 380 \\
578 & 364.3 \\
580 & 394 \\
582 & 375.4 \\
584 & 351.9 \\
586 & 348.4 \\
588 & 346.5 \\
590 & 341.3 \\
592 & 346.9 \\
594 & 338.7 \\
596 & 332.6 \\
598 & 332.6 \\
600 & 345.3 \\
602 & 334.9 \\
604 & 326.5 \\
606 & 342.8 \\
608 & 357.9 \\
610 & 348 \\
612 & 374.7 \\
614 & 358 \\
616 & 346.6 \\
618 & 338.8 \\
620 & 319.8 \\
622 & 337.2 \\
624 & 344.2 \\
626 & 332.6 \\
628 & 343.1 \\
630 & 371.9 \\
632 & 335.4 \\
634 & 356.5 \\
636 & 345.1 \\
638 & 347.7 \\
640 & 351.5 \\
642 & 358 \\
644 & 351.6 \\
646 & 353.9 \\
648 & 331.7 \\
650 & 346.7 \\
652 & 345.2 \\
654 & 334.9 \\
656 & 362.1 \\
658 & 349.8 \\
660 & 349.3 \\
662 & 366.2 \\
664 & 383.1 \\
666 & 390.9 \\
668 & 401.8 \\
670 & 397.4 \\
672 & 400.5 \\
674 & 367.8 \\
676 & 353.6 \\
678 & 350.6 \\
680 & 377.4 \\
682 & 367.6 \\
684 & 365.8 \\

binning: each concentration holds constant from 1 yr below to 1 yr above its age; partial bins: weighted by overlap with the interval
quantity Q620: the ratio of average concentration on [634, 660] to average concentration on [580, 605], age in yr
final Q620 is 1.01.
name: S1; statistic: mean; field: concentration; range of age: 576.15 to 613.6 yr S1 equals 351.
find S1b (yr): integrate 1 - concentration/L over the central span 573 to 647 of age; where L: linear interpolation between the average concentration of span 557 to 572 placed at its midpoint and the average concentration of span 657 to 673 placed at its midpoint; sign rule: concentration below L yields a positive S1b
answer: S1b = 6.2 yr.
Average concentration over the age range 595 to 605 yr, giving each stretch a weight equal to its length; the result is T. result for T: 334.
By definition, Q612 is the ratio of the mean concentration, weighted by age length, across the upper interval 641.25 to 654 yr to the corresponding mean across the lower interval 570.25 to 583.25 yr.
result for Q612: 0.91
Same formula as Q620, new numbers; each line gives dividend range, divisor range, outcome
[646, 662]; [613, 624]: 1.02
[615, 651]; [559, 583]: 0.90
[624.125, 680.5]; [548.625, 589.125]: 0.94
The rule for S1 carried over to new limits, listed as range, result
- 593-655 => 345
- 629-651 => 350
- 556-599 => 368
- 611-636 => 347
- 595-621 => 343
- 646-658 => 345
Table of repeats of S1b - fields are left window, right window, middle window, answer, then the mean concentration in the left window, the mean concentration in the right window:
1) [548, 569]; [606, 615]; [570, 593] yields 0.7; 394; 358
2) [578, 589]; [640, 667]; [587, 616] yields 1.3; 363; 355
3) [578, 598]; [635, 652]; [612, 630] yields 0.3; 352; 348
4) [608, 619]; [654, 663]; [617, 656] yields 1.0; 354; 354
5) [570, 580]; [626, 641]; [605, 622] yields 0.6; 382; 349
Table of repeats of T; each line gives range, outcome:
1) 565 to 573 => 379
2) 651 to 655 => 340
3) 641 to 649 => 349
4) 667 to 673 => 400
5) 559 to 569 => 382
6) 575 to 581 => 379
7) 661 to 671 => 388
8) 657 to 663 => 355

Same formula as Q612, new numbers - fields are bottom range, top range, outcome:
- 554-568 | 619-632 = 0.88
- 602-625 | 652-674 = 1.08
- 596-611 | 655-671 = 1.10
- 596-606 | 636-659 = 1.04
